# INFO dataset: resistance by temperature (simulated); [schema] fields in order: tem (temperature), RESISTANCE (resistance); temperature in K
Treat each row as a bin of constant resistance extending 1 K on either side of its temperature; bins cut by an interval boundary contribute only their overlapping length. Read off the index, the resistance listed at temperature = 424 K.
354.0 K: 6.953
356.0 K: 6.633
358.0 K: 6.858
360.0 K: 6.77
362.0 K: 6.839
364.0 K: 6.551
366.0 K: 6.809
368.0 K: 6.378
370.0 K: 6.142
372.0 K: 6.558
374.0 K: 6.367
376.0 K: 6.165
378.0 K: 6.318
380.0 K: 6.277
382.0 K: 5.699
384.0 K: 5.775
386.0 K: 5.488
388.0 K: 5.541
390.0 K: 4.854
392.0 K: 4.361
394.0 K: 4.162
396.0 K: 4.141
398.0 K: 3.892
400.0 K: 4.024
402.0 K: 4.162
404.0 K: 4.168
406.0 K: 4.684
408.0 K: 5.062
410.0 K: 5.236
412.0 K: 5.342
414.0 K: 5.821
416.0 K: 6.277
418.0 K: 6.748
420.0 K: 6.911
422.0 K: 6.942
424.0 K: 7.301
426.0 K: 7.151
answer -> 7.301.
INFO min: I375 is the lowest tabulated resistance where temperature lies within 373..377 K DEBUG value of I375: 6.165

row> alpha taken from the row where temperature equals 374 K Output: 6.367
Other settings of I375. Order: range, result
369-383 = 5.699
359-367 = 6.551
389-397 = 4.141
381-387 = 5.488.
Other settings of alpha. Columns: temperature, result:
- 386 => 5.488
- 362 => 6.839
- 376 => 6.165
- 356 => 6.633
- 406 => 4.684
